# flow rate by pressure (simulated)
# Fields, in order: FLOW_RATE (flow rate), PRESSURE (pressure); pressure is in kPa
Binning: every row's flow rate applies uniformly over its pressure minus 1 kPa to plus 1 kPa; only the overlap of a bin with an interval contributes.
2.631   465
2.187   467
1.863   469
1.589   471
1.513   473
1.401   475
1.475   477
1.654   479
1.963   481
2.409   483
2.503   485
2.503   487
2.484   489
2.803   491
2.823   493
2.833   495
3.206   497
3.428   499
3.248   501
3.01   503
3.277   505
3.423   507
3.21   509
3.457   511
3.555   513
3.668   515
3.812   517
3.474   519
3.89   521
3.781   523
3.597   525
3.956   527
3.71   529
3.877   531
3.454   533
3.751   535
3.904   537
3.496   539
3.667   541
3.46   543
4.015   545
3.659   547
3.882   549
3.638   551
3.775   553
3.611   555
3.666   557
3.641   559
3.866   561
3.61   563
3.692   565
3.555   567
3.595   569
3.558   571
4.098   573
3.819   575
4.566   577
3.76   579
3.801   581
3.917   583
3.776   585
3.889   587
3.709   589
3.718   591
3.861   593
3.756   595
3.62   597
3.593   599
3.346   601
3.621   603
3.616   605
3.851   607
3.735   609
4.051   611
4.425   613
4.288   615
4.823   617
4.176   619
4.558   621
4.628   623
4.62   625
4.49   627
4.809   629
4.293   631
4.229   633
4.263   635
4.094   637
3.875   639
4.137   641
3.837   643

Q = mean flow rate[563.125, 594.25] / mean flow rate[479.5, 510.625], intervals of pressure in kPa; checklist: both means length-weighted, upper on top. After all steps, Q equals 1.33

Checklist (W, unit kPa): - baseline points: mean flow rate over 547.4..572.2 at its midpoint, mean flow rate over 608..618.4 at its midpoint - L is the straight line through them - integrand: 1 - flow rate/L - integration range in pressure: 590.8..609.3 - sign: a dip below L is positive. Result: 2.0 kPa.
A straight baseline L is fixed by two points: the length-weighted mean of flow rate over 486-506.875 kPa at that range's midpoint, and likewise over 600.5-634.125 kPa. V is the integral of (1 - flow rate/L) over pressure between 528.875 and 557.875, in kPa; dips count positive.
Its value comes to -2.0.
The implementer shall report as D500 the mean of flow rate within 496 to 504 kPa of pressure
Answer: 3.22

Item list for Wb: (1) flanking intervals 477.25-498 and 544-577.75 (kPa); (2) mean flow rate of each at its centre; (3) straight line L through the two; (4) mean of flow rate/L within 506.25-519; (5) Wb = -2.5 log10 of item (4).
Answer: -0.20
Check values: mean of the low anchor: 2.48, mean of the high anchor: 3.77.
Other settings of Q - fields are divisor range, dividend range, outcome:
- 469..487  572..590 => 2.12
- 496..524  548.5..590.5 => 1.09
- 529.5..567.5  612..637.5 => 1.20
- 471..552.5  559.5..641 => 1.26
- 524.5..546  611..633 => 1.20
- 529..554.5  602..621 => 1.10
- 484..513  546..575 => 1.22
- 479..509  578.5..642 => 1.43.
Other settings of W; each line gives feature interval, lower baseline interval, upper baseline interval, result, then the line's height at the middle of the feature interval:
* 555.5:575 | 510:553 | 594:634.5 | 0.88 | 3.88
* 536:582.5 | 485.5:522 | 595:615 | -2.96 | 3.53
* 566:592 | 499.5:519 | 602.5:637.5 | 0.79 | 3.95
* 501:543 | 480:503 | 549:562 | -4.93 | 3.21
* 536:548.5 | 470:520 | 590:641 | -1.64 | 3.28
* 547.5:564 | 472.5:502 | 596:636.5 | -1.81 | 3.34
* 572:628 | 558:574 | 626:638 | 0.55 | 4.04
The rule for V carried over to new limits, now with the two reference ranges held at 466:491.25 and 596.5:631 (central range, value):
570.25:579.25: -1.2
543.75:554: -2.2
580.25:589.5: -0.3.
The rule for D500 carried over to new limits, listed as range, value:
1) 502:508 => 3.24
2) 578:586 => 3.81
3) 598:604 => 3.52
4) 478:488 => 2.21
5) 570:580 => 3.96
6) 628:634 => 4.44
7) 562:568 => 3.62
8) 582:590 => 3.82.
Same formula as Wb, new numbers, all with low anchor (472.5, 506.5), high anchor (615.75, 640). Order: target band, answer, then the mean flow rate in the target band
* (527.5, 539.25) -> -0.19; 3.72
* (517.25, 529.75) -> -0.24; 3.74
